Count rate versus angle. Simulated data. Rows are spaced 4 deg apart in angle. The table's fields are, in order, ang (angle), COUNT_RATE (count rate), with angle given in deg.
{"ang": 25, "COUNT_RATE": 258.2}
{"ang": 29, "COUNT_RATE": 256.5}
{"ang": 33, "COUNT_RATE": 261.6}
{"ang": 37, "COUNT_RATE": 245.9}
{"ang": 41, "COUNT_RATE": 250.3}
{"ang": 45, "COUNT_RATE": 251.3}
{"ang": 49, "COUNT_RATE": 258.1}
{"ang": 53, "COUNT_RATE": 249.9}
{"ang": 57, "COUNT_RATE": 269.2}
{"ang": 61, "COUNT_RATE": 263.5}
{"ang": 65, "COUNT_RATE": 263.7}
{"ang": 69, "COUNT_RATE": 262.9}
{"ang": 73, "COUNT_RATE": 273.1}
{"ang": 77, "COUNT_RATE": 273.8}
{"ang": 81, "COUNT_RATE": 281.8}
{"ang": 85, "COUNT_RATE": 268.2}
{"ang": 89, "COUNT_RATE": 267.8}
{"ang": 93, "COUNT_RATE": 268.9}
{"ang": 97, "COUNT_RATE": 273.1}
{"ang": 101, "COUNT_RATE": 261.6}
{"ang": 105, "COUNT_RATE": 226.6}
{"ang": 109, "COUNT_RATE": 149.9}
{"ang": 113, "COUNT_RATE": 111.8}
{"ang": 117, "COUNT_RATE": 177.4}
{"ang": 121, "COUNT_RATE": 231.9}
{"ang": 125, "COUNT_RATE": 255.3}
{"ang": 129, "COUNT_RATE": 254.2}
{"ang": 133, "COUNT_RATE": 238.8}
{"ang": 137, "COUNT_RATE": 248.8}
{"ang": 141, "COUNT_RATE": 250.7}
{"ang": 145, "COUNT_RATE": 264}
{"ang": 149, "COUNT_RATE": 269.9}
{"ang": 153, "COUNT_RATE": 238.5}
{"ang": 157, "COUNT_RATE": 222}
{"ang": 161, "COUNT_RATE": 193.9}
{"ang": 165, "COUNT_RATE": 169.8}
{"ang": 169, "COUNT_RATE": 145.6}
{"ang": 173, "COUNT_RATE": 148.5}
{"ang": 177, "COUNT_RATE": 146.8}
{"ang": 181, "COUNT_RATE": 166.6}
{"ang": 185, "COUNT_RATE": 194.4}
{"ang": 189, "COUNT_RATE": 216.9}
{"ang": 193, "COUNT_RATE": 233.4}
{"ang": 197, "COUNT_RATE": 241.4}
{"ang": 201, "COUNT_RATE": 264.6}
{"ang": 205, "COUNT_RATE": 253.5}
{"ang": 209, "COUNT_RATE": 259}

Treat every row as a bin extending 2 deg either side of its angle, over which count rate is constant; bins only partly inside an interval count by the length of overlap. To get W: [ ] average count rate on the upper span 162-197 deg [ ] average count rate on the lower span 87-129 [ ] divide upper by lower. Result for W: 0.8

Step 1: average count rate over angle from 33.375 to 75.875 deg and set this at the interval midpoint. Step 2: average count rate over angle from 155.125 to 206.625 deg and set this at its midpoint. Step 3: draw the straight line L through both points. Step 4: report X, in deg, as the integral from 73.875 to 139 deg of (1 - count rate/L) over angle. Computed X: -0.7 deg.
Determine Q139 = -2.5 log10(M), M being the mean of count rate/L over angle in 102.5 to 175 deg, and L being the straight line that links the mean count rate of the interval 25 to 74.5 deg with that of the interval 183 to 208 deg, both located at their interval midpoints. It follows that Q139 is 0.16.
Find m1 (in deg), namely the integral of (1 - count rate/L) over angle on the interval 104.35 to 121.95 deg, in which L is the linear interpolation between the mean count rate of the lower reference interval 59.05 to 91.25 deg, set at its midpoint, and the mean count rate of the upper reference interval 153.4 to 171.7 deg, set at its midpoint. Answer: 4.5 deg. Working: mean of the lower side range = 269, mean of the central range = 173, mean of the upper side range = 186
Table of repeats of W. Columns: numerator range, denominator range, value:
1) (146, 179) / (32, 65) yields 0.76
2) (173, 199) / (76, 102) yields 0.72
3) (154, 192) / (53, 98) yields 0.67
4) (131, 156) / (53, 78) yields 0.94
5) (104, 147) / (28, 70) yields 0.85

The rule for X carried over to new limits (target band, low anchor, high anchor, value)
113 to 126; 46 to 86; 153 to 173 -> 1.1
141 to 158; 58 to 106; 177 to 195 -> -2.2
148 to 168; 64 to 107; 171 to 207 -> 1.1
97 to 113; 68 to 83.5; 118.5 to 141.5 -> 3.2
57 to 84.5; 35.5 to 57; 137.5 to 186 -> -3.1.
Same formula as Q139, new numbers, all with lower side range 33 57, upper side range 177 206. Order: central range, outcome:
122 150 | -0.10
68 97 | -0.11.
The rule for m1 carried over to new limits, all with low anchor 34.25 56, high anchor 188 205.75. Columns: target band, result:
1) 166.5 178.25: 4.6 deg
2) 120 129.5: 0.0 deg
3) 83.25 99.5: -1.3 deg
